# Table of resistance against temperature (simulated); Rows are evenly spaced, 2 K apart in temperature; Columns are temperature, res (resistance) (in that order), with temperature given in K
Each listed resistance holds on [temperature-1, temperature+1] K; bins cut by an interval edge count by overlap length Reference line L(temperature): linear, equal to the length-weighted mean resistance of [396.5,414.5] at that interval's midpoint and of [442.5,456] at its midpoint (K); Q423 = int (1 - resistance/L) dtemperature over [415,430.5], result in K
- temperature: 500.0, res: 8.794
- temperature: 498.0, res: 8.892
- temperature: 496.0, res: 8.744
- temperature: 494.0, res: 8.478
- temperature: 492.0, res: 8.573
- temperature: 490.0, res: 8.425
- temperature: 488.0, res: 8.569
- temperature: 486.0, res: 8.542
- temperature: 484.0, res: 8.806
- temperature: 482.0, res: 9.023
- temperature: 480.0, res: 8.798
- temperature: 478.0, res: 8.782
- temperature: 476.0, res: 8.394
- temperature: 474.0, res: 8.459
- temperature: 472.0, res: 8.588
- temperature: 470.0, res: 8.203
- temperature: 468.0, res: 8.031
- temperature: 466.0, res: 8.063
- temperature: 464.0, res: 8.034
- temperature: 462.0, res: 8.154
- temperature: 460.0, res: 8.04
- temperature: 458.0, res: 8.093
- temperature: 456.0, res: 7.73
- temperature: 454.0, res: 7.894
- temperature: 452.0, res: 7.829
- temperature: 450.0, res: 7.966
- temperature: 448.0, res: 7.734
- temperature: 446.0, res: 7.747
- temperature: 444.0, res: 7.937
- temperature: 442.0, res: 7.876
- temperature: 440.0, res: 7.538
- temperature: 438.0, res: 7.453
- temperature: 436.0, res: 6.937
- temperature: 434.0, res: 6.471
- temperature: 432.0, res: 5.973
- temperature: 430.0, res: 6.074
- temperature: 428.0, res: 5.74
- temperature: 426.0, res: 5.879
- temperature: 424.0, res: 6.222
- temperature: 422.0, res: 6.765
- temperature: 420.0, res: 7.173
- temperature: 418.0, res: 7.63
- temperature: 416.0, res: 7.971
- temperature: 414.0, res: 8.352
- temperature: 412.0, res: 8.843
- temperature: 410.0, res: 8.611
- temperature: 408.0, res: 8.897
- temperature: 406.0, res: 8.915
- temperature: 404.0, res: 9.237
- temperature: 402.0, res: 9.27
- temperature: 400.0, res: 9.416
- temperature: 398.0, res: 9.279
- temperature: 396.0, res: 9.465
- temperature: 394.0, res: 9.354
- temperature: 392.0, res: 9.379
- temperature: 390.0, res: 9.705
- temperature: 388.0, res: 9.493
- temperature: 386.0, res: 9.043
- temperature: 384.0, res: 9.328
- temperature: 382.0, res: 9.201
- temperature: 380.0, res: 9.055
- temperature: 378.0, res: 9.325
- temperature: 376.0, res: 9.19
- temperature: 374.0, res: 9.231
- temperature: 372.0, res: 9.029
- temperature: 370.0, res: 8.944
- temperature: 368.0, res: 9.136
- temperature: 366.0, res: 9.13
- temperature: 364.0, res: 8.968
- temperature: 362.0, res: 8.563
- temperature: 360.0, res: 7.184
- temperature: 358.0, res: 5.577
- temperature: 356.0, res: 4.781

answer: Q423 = 3.4 K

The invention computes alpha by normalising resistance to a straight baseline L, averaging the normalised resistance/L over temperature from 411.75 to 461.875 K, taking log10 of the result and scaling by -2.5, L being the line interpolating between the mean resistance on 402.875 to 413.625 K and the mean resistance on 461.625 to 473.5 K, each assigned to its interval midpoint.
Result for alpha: 0.163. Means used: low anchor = 8.87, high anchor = 8.19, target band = 7.35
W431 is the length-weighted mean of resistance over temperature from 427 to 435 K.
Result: 6.06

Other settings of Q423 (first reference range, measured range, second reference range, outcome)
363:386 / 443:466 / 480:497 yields 2.27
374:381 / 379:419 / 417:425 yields -4.74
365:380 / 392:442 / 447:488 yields 5.15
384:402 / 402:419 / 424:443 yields -0.82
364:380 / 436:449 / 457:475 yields 1.18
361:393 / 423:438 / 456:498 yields 4.28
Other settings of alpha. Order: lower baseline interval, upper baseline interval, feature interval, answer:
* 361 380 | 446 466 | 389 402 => -0.08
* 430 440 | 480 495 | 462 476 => -0.04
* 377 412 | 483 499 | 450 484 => 0.06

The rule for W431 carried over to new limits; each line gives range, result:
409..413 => 8.73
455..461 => 7.95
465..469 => 8.05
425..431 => 5.9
